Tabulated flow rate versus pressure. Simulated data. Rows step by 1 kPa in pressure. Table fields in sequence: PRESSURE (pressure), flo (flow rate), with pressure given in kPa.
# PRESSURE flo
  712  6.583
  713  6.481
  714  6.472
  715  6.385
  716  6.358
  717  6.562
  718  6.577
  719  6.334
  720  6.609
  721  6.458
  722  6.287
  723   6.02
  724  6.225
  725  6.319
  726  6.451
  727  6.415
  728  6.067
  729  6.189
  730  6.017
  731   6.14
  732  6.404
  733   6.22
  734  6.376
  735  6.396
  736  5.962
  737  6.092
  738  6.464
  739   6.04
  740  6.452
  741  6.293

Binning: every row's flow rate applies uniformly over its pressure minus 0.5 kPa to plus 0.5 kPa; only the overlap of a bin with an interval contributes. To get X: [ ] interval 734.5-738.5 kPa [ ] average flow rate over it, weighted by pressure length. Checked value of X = 6.23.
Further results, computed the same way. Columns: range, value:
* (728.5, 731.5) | 6.12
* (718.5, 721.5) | 6.47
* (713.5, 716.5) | 6.41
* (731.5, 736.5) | 6.27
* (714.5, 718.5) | 6.47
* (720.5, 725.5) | 6.26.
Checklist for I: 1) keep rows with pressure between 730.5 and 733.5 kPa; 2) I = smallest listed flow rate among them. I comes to 6.14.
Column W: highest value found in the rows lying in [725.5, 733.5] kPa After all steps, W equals 6.451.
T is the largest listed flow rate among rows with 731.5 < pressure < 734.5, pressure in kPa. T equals 6.404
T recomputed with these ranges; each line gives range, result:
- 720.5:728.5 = 6.458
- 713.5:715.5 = 6.472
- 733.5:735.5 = 6.396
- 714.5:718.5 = 6.577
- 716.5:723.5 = 6.609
